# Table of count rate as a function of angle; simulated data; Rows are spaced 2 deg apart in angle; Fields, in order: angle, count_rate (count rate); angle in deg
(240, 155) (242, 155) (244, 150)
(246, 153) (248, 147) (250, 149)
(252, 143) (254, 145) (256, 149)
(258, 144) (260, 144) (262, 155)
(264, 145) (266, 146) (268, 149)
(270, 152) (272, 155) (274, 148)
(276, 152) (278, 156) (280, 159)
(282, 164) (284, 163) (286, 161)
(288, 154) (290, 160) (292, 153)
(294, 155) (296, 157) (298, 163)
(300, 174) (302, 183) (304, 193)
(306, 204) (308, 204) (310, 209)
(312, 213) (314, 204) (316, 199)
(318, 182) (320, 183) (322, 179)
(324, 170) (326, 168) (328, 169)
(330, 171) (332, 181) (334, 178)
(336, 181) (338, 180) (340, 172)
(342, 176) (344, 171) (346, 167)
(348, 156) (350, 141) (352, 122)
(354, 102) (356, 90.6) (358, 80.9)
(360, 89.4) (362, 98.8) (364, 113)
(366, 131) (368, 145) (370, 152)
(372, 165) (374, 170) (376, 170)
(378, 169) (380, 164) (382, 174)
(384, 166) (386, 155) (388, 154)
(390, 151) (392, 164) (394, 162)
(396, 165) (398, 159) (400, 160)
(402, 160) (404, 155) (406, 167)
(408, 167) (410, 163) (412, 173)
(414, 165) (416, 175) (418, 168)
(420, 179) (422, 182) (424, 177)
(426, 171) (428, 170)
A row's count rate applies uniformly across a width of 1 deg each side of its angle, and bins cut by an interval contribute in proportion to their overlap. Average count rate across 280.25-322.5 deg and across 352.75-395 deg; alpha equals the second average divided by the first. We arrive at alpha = 0.8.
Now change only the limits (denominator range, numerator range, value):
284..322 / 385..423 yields 0.91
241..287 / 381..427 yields 1.09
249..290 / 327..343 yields 1.16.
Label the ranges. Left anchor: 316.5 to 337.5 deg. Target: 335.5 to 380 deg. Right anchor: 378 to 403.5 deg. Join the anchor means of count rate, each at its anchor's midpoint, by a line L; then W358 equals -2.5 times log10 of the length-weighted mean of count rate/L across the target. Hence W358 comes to 0.185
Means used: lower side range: 177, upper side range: 161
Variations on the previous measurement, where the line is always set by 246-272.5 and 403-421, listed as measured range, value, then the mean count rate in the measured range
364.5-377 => 0.06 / 154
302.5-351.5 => -0.15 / 181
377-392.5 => 0.02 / 162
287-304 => -0.08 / 164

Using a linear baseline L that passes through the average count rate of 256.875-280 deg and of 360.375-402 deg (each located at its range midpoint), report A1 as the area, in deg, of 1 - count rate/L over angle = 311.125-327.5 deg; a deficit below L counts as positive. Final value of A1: -3.8 deg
